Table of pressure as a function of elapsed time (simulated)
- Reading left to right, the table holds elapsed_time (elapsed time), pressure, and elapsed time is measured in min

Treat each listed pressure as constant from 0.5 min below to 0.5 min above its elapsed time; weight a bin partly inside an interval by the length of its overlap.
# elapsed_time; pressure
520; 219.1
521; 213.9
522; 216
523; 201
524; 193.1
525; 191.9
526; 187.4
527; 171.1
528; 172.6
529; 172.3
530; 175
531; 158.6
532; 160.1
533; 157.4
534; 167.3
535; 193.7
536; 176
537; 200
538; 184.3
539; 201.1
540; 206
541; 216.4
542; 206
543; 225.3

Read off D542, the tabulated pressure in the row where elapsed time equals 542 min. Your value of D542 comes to 206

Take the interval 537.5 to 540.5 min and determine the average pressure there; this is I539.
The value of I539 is 197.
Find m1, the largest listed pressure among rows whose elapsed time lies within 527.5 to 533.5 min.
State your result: 175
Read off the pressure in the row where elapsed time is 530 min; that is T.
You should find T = 175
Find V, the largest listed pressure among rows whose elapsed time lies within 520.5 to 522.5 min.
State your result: 216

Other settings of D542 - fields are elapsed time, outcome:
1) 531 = 158.6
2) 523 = 201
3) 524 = 193.1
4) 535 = 193.7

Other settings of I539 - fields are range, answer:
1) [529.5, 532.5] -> 165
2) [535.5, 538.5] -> 187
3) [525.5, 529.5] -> 176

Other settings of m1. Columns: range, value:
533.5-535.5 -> 193.7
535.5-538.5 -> 200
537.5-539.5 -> 201.1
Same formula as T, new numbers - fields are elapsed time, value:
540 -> 206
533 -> 157.4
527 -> 171.1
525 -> 191.9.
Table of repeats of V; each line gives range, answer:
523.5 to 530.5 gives 193.1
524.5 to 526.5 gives 191.9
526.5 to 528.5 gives 172.6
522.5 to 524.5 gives 201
